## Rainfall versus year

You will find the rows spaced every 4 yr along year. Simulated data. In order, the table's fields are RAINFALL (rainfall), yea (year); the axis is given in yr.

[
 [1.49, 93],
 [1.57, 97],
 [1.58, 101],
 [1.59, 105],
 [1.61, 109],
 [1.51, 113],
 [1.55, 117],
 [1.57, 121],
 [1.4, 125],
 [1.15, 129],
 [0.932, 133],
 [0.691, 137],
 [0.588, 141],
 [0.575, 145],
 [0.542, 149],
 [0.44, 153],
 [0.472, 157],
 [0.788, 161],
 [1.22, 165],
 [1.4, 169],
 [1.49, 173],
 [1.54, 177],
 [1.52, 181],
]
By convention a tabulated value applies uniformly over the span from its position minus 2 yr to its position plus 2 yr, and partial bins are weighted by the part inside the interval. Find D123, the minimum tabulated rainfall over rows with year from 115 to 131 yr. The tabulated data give 1.15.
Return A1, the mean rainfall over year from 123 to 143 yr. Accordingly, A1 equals 0.952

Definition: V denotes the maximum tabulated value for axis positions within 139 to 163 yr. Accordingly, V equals 0.788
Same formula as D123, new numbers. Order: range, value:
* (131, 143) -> 0.588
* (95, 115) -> 1.51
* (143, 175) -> 0.44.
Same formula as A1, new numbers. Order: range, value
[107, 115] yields 1.56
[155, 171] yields 0.97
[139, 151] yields 0.568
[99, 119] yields 1.57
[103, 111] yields 1.6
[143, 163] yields 0.563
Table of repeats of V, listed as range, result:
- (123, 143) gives 1.4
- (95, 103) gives 1.58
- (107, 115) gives 1.61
